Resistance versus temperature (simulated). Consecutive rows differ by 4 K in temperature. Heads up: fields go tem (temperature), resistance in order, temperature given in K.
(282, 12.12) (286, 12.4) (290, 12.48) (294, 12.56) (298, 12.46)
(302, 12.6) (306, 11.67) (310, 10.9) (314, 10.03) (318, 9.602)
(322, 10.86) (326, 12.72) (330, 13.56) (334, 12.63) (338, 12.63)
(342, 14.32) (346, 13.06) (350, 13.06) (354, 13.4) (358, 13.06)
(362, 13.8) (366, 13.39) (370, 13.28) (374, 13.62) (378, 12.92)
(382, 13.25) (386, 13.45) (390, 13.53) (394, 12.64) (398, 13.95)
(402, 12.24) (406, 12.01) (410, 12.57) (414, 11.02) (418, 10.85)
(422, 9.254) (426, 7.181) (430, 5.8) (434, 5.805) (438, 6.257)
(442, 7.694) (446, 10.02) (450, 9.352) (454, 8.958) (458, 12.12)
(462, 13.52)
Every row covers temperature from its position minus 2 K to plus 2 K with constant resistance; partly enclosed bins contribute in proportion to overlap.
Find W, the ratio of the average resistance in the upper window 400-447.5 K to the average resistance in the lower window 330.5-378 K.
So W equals 0.69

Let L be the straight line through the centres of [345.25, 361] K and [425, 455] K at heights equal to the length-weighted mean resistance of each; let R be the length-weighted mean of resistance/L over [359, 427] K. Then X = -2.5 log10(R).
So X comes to -0.17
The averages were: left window 13.2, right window 7.6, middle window 12.4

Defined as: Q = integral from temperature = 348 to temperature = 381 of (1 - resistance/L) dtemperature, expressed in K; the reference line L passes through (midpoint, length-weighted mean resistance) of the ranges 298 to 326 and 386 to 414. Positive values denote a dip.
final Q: -3.29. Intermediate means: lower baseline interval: 11.2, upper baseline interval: 12.7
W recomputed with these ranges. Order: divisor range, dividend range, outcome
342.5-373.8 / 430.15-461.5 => 0.65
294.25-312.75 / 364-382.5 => 1.12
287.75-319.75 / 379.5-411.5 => 1.12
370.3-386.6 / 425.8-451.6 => 0.56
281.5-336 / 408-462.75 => 0.78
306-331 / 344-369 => 1.19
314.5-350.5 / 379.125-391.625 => 1.08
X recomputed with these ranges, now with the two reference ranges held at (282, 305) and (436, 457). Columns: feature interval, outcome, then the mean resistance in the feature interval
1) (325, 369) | -0.19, 13.3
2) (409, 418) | -0.21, 11.5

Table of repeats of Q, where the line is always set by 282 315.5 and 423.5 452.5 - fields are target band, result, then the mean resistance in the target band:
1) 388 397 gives -4.3 K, 13.2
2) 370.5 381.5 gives -4.4 K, 13.3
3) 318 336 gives -1.8 K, 12.1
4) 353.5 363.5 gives -3.4 K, 13.4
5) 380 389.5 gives -4.3 K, 13.4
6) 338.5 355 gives -4.7 K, 13.4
